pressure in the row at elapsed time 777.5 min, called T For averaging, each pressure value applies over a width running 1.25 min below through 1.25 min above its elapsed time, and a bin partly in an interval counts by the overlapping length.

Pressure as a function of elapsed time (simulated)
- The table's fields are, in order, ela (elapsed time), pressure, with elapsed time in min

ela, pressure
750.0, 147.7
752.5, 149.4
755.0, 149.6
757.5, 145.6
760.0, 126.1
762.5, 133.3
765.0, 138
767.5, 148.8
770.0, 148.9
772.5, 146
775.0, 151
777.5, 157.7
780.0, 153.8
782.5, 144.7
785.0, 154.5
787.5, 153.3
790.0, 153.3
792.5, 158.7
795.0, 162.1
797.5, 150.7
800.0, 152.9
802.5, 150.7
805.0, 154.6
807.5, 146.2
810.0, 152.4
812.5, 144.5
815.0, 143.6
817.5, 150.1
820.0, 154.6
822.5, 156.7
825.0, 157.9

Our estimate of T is 157.7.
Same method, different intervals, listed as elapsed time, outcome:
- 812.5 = 144.5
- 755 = 149.6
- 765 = 138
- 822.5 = 156.7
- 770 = 148.9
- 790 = 153.3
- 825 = 157.9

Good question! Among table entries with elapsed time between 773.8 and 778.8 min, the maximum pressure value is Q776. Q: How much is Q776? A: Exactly 157.7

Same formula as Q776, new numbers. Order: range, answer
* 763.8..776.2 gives 151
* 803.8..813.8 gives 154.6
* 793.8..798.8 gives 162.1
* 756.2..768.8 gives 148.8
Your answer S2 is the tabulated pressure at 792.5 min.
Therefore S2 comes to 158.7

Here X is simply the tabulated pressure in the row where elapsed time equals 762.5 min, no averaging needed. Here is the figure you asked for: 133.3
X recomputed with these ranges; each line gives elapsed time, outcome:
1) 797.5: 150.7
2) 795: 162.1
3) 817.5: 150.1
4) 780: 153.8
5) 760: 126.1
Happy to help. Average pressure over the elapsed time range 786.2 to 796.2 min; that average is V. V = 157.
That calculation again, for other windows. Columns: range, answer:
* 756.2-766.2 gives 136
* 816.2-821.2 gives 152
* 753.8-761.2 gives 140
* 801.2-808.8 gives 151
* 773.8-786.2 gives 152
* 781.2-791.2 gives 151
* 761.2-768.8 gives 140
